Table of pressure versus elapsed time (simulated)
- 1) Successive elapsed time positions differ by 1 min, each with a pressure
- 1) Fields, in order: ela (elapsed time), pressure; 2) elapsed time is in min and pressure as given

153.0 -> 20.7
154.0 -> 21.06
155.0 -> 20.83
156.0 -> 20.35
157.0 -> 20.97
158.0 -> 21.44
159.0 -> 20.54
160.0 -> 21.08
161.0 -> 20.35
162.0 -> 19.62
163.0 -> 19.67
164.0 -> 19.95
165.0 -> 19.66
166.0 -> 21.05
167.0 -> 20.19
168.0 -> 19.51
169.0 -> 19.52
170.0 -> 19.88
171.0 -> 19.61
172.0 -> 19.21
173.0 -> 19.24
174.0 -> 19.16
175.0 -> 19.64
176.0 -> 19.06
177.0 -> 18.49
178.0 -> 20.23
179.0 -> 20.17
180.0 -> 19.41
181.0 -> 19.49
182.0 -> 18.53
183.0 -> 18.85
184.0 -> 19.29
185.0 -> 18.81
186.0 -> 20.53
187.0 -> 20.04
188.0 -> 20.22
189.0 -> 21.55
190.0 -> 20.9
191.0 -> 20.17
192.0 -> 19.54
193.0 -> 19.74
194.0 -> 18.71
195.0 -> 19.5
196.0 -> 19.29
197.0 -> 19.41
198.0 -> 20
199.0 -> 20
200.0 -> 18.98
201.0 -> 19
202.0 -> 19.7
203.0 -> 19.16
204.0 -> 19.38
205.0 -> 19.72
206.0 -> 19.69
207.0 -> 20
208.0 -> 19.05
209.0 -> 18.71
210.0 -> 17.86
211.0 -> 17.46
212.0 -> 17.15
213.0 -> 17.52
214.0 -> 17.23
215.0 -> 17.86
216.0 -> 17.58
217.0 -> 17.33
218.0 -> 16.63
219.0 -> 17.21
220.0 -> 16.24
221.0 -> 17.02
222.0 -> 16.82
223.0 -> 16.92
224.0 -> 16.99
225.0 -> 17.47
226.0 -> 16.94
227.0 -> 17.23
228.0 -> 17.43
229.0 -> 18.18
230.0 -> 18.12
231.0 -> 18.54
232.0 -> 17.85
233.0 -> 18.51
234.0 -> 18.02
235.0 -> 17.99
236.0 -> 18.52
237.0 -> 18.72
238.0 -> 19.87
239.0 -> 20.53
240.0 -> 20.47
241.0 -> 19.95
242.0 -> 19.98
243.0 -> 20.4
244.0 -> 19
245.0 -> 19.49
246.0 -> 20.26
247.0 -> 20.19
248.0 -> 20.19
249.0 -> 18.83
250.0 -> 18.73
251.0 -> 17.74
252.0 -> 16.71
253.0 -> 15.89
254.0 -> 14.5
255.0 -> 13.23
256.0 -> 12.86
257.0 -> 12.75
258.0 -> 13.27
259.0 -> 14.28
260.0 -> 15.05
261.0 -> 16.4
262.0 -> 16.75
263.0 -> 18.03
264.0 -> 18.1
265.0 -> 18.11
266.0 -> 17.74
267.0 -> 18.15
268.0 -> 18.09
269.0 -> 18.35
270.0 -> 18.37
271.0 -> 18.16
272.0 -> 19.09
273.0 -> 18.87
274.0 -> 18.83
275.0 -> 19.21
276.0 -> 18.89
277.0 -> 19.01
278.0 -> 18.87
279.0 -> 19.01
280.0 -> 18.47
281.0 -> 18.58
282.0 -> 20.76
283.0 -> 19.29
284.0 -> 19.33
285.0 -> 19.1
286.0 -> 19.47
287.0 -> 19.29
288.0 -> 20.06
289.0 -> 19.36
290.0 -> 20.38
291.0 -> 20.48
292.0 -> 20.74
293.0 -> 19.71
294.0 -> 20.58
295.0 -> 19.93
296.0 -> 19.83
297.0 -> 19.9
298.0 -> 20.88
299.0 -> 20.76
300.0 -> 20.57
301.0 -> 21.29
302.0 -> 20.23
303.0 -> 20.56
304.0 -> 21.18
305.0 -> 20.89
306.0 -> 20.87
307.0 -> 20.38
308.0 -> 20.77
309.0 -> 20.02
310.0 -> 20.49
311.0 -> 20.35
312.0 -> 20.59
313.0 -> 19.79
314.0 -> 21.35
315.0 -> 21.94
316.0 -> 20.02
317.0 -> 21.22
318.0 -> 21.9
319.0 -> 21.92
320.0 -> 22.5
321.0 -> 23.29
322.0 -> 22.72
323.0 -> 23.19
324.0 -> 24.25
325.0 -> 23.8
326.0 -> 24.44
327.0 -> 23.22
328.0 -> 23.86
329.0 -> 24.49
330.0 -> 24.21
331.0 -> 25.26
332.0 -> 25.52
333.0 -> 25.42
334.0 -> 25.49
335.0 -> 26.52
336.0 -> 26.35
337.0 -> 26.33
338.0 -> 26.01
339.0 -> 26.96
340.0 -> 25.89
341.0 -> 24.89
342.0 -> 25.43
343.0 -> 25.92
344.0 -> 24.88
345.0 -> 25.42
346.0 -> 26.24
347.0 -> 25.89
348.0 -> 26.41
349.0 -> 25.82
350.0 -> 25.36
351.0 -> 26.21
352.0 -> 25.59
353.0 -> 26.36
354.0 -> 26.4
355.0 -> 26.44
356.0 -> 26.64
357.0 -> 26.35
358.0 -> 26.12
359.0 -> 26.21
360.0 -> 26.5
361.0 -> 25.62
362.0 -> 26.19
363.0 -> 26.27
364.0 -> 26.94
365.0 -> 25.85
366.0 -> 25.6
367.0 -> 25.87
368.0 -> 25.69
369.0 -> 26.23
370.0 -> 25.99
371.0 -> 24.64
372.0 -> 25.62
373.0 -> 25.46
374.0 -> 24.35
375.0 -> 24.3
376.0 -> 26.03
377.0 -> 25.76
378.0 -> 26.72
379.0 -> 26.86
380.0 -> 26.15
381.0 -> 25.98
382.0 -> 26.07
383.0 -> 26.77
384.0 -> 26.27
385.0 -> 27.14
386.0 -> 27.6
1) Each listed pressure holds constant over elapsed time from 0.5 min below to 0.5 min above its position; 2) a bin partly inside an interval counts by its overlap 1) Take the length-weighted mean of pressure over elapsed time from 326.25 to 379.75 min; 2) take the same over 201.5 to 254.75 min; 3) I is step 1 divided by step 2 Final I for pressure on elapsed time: 1.41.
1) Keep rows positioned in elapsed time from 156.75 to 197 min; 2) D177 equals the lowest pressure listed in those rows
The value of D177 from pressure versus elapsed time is 18.49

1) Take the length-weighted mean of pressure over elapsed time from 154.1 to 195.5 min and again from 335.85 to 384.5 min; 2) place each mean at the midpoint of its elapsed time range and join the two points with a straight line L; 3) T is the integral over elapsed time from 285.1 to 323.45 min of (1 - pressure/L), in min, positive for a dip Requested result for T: 5.4 min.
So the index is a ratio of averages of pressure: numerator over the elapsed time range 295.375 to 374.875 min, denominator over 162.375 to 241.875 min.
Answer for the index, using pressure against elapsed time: 1.3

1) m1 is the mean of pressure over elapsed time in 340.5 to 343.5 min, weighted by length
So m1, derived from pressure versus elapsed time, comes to 25.4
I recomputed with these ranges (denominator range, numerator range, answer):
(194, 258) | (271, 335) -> 1.16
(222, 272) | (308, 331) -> 1.26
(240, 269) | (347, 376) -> 1.49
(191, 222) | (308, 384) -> 1.34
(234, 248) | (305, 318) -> 1.06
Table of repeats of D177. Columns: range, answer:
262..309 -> 16.75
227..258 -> 12.75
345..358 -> 25.36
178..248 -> 16.24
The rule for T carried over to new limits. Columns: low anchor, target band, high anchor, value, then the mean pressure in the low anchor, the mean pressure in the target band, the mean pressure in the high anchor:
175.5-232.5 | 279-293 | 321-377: 1.8 min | 18.7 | 19.6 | 25.5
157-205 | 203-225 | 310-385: 3.1 min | 19.7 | 17.8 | 25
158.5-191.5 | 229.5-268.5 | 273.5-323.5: 4.7 min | 19.8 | 17.7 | 20.4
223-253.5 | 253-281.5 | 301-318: 3.4 min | 18.6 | 17.2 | 20.7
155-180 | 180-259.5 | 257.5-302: 4.5 min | 19.9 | 18.3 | 18.9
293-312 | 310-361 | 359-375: -2.9 min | 20.5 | 24.5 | 25.8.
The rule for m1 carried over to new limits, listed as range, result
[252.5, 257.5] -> 13.8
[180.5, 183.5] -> 19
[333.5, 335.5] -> 26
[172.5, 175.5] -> 19.3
